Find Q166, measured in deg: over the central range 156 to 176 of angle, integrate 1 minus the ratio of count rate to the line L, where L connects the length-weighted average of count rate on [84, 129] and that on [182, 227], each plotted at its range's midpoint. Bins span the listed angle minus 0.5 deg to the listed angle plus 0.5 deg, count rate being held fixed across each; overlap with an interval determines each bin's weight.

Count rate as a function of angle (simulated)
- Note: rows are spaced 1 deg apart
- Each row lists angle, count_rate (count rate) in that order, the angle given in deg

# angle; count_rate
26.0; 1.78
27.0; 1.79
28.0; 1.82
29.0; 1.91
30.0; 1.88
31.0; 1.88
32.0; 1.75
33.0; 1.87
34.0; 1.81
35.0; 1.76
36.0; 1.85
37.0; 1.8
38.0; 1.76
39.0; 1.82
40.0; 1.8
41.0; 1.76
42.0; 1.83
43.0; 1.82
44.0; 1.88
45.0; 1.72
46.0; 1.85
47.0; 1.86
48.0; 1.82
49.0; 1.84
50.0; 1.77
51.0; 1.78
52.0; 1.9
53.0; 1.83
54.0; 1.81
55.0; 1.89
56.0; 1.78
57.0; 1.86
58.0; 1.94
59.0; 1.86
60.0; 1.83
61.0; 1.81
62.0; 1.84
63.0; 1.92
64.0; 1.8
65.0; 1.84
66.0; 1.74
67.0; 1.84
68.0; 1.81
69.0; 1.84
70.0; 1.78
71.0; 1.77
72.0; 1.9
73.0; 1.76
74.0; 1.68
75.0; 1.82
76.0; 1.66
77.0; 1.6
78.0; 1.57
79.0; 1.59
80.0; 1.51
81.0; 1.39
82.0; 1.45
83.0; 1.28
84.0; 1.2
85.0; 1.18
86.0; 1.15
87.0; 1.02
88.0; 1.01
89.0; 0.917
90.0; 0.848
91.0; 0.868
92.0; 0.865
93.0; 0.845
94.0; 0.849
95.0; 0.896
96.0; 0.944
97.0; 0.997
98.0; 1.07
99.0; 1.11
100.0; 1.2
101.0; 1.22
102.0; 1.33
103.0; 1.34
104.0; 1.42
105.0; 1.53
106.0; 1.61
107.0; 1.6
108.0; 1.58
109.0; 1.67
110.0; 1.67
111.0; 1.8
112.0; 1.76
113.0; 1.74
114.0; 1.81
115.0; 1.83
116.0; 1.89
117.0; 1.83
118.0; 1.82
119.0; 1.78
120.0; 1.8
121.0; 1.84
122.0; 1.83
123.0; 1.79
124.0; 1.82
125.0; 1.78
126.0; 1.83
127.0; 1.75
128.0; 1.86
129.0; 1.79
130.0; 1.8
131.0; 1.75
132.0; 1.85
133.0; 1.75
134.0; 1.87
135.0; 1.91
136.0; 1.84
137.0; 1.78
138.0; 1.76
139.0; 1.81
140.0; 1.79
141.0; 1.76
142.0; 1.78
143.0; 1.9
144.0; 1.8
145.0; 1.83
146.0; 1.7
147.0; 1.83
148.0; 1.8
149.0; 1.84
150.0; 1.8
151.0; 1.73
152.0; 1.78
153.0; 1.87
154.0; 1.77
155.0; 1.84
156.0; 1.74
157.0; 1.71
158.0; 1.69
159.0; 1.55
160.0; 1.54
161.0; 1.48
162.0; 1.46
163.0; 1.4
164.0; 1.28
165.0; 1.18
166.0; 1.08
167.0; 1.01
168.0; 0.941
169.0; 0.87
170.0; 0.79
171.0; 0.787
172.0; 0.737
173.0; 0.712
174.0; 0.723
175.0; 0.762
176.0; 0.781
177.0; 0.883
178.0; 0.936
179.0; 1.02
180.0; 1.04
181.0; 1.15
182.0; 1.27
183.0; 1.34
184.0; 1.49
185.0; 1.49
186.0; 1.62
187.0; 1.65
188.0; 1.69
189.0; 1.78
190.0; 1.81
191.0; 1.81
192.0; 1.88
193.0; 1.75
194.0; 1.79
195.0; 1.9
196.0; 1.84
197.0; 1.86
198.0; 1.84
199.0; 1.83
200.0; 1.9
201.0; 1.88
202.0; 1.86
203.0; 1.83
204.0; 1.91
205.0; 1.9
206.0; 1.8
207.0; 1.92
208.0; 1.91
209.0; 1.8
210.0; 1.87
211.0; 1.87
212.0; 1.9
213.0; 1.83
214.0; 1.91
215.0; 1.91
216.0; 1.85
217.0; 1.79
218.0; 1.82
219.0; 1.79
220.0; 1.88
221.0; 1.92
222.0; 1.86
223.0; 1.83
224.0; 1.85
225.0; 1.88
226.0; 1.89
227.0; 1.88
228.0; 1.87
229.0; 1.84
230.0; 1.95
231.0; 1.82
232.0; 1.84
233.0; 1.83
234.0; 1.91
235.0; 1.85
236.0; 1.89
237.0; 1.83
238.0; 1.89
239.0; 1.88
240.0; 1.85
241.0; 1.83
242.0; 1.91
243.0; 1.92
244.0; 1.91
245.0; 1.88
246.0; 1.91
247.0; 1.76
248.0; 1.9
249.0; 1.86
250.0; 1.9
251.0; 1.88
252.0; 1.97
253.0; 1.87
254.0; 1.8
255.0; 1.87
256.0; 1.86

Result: 6.1 deg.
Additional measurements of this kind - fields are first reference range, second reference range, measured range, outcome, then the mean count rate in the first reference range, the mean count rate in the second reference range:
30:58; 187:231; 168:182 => 7.3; 1.82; 1.85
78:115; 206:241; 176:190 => 2.9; 1.3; 1.86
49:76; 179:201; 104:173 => 3.1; 1.82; 1.64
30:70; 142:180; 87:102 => 6.0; 1.82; 1.37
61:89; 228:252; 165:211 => 8.5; 1.58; 1.87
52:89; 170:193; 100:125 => -3.0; 1.65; 1.24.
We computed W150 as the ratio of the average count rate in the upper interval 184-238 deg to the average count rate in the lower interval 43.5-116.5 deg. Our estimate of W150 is 1.18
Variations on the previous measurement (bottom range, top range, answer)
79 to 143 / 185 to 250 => 1.22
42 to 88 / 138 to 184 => 0.82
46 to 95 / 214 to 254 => 1.19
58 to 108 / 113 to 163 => 1.24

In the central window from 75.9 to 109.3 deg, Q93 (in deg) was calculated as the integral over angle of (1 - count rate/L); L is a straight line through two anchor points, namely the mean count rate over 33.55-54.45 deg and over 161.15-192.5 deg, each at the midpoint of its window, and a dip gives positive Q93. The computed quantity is 7.4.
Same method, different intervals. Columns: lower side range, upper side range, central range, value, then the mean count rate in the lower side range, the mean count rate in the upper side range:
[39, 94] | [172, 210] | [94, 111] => 2.9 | 1.62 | 1.54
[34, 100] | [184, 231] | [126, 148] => -1.3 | 1.57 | 1.83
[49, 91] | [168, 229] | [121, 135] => -1.7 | 1.62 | 1.6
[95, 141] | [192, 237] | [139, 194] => 9.6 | 1.65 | 1.86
